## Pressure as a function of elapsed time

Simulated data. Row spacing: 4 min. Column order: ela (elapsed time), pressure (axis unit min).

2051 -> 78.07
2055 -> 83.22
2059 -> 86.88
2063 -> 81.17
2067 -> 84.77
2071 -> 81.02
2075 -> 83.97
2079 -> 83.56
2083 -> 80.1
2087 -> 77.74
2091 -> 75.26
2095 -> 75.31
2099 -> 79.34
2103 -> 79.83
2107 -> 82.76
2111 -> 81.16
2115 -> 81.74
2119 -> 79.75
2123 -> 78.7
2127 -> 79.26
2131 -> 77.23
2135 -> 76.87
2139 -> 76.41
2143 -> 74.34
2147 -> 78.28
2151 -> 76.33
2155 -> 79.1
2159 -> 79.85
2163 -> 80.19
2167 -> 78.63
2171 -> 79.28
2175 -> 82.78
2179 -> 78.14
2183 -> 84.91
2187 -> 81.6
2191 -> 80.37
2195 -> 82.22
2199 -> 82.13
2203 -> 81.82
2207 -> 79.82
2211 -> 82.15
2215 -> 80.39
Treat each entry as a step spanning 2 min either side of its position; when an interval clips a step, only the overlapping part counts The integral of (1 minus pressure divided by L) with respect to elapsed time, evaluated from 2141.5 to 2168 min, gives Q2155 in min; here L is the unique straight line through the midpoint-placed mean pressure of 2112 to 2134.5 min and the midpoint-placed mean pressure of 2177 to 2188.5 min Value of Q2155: 0.8 min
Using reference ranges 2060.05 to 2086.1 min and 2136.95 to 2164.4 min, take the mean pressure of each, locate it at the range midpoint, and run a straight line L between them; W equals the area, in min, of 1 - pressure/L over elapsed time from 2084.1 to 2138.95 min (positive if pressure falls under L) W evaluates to 0.89 min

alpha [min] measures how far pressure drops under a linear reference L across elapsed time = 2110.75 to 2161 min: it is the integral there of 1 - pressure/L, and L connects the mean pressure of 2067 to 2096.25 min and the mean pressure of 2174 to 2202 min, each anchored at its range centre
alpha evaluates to 1.6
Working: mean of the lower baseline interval 80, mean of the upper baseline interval 81.7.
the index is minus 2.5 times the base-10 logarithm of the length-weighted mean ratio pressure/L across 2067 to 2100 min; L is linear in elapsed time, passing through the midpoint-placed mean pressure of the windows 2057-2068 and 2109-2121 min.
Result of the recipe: 0.04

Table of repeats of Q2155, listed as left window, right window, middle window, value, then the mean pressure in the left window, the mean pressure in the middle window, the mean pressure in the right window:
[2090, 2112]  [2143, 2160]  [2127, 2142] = 0.2 min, 79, 77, 77.8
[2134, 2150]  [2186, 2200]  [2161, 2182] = -0.2 min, 76.4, 80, 81.5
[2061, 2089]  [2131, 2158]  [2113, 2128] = -0.2 min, 81.8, 79.9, 77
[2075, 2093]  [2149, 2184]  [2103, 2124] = -0.3 min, 79.7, 80.8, 79.8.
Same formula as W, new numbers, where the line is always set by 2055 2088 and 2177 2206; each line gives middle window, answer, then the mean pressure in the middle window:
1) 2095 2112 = 0.5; 80.1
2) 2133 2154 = 1.4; 76.6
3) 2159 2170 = 0.3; 79.5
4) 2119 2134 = 0.7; 78.5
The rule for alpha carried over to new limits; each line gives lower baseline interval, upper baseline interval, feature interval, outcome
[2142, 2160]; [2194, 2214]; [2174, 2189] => -0.4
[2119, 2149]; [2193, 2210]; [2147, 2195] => -0.3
